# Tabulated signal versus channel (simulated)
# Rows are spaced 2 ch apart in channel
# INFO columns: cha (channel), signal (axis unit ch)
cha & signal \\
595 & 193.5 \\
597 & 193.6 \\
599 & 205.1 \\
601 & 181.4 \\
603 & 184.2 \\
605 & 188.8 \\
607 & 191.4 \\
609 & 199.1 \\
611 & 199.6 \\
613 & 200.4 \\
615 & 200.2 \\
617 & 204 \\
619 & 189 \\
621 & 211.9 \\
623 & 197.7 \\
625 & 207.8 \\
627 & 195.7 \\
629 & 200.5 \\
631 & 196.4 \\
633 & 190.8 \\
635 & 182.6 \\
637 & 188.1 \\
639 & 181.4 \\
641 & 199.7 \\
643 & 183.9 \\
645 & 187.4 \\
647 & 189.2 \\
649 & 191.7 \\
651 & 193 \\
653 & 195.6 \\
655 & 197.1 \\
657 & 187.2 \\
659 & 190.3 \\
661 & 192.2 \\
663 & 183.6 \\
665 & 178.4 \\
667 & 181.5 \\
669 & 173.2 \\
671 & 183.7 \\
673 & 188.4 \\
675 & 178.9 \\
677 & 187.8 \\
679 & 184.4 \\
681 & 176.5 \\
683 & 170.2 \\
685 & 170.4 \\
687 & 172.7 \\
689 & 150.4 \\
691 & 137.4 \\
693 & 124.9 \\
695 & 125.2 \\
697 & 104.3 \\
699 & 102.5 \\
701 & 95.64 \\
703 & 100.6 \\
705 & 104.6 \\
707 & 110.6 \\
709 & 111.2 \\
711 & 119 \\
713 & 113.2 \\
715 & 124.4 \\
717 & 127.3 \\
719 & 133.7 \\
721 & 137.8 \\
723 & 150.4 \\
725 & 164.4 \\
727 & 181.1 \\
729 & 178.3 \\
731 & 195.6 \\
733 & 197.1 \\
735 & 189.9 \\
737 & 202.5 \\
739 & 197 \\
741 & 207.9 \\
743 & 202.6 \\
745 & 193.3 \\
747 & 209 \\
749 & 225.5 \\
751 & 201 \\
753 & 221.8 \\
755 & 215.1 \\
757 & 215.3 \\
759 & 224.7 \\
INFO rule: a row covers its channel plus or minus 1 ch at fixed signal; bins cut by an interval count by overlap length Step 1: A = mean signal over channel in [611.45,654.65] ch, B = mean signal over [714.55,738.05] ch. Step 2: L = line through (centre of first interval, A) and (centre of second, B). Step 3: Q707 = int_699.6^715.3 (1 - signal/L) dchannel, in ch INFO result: 5.7 ch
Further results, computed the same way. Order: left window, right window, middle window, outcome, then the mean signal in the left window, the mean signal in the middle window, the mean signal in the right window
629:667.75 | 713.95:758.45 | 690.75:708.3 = 7.2 ch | 189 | 111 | 185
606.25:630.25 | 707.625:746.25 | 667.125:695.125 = 1.8 ch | 200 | 168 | 164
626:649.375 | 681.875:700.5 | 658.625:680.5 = -3.3 ch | 191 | 184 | 139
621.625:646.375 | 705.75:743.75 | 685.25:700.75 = 3.6 ch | 193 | 131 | 160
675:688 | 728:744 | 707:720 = 4.7 ch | 177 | 121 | 196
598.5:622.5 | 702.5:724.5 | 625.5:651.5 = -2.2 ch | 196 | 191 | 123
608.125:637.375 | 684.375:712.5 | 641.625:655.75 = -1.6 ch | 198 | 191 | 123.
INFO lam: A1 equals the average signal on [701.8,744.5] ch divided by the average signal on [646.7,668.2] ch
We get 0.8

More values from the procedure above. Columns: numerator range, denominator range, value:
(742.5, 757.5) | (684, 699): 1.52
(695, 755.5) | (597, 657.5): 0.82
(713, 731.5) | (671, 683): 0.83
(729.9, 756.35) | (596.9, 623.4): 1.04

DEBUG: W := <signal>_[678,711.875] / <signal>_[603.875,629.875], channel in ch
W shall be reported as 0.7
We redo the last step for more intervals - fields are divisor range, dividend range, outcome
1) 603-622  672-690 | 0.89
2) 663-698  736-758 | 1.27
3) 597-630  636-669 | 0.95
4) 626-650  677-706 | 0.73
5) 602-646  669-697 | 0.84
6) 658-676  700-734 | 0.75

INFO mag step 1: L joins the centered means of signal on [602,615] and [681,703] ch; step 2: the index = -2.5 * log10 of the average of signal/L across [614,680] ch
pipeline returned -0.15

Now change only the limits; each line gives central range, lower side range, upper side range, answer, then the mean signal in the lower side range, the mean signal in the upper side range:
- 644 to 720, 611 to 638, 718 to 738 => 0.18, 197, 173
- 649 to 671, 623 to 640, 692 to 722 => -0.14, 193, 116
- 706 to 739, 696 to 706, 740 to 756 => -0.01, 102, 210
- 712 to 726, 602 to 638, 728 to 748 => 0.40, 196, 197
